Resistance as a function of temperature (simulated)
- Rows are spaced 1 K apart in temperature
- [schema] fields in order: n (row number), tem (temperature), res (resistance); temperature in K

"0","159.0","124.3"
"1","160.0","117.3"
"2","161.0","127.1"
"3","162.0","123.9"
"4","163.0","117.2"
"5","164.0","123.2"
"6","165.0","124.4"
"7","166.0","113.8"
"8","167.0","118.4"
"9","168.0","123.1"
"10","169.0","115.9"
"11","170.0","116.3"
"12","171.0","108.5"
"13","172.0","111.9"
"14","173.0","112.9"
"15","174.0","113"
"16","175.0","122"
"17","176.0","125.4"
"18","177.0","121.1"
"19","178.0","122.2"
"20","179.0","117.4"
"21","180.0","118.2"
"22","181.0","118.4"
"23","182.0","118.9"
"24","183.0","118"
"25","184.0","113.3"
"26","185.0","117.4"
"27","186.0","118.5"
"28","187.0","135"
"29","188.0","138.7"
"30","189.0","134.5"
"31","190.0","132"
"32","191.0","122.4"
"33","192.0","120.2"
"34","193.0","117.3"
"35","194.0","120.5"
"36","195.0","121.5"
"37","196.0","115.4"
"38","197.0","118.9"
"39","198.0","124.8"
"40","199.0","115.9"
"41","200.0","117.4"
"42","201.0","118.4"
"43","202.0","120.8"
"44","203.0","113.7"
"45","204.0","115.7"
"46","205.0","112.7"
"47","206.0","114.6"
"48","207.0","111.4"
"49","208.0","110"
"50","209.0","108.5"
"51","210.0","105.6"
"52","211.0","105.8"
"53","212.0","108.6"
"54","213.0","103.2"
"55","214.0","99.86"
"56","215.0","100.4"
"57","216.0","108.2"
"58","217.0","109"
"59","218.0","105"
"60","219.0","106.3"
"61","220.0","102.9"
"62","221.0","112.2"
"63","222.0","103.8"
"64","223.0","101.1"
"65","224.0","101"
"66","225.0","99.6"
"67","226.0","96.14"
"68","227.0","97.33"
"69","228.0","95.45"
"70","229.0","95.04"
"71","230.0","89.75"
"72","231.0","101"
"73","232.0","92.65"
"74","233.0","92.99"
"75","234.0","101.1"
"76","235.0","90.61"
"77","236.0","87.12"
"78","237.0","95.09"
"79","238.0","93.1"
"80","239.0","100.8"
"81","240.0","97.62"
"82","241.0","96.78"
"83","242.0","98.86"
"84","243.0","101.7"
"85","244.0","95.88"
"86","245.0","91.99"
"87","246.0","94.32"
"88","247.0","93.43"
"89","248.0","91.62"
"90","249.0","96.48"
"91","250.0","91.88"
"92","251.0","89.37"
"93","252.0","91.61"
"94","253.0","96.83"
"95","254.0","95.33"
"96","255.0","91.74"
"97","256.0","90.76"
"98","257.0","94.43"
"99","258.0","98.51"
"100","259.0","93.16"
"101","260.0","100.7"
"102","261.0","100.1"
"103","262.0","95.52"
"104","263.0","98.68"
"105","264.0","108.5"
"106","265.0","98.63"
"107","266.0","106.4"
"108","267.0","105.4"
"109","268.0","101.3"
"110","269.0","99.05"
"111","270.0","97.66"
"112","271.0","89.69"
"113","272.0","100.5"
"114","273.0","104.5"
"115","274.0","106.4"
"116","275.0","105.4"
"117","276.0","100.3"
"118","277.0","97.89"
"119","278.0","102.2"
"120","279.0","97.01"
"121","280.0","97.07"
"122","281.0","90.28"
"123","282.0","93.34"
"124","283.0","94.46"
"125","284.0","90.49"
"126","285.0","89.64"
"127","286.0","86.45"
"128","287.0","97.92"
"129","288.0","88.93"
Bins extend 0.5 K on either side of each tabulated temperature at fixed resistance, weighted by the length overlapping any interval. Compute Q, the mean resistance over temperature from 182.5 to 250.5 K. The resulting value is 107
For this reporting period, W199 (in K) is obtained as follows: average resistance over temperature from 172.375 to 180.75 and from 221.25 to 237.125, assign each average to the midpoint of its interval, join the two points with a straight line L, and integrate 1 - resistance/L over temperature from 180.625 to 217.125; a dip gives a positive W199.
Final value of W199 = -2.32 K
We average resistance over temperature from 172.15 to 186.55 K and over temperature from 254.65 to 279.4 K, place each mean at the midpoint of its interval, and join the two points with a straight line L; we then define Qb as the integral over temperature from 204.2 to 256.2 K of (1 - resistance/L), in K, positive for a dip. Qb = 3.85 K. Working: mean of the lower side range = 118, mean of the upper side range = 99.4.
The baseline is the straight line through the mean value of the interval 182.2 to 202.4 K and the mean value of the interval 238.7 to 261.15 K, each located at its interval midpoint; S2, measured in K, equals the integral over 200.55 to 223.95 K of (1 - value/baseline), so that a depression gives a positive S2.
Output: 0.9 K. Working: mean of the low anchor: 122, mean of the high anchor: 95.3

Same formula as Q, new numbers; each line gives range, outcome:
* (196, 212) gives 114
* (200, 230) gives 106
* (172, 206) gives 120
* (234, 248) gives 95.3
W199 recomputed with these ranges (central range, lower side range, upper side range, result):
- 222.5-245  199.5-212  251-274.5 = 2.0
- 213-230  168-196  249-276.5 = 1.2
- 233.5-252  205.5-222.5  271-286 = 1.4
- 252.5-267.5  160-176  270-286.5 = 0.3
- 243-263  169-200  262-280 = 1.9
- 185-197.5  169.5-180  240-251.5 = -1.4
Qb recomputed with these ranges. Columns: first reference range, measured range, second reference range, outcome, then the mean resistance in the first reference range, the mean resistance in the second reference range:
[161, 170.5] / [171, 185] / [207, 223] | -0.1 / 120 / 106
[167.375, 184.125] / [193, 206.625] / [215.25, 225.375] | -0.9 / 118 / 105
